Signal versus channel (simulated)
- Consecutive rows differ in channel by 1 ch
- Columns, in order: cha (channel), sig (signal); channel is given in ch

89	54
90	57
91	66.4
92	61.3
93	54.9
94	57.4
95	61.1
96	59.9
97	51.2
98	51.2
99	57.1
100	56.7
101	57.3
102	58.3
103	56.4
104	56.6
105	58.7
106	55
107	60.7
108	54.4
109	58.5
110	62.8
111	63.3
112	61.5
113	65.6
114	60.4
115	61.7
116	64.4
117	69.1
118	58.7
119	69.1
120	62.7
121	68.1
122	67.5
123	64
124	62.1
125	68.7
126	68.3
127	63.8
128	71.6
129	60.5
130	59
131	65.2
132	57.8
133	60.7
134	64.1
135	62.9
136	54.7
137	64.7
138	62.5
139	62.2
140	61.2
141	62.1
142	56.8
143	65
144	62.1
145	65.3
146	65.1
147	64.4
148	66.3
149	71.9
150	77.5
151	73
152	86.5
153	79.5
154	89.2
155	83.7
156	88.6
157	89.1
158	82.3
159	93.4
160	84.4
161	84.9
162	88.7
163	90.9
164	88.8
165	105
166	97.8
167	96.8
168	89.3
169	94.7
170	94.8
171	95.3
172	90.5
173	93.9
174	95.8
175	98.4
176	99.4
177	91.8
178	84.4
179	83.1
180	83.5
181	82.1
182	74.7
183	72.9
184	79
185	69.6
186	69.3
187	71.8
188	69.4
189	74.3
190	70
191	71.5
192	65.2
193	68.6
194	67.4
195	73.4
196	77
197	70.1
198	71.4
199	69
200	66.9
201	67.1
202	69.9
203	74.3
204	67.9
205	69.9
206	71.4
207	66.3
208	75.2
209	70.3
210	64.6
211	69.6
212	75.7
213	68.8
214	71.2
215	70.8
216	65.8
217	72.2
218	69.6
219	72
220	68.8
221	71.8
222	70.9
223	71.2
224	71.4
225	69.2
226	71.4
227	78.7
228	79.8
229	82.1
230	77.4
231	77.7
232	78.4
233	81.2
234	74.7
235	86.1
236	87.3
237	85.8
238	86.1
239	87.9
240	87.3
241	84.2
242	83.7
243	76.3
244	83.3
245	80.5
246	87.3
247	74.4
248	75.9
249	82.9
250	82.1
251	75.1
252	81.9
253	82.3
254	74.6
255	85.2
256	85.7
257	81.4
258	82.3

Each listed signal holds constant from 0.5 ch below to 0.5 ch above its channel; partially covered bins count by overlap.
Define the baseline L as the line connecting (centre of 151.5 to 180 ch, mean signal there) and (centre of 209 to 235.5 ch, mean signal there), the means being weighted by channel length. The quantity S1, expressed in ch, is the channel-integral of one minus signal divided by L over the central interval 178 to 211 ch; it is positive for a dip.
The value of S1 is 4.0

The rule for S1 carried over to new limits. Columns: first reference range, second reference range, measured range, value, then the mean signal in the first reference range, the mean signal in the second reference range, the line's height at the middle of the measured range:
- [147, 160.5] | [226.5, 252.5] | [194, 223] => 3.9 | 81.3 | 81.5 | 81.4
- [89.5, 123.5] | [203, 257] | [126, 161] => -2.6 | 60.3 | 76.7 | 65.2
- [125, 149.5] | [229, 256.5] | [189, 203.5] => 0.7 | 63.4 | 81.7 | 73.6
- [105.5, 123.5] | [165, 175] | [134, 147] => 2.6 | 62.6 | 95.1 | 77.8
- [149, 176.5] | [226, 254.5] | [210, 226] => 2.5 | 89.8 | 81.1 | 83.6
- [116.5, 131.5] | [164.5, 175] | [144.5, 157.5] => 1.0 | 65.2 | 95.5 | 83.1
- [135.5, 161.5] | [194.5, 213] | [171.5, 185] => -2.8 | 72.9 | 70.5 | 71.6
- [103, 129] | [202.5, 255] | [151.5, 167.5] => -5.0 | 62.9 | 76.3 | 68.1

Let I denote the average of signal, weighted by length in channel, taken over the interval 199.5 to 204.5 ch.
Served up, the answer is 69.2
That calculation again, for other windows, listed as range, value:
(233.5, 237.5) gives 83.5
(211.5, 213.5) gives 72.2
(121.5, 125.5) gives 65.6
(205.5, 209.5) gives 70.8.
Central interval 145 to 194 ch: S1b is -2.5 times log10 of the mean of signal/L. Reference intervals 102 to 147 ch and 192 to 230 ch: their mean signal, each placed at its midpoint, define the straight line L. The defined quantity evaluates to -0.23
